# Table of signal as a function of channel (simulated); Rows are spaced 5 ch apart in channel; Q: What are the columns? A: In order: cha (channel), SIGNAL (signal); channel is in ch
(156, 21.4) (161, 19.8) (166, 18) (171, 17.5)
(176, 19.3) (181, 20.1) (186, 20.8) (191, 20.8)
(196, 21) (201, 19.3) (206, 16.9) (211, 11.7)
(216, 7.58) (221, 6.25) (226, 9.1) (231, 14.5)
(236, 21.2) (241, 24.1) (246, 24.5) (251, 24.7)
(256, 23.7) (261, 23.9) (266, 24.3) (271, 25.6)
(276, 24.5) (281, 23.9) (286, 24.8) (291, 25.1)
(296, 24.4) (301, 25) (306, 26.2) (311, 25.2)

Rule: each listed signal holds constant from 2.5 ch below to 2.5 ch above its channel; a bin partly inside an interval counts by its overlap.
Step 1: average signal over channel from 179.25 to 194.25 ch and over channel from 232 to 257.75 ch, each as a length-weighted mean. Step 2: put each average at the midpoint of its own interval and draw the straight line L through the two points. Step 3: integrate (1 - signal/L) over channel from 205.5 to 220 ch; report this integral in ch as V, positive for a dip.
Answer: 7.3 ch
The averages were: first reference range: 20.6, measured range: 10.8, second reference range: 23.1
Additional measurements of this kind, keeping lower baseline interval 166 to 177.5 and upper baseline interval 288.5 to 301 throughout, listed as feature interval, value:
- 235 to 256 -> -1.54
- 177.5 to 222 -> 6.99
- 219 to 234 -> 7.62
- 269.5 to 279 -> -0.50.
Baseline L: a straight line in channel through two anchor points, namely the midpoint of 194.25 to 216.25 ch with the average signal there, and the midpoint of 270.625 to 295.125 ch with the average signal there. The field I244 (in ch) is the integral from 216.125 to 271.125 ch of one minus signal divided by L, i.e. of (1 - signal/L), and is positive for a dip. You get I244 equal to 3.4 ch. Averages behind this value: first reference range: 15.9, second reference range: 24.7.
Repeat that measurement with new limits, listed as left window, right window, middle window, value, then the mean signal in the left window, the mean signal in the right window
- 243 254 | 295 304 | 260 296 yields 0.2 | 24.5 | 24.8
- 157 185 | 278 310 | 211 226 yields 9.3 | 19.2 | 24.9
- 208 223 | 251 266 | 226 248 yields -3.8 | 8.87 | 24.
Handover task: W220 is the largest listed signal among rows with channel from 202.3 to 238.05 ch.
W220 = 21.2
